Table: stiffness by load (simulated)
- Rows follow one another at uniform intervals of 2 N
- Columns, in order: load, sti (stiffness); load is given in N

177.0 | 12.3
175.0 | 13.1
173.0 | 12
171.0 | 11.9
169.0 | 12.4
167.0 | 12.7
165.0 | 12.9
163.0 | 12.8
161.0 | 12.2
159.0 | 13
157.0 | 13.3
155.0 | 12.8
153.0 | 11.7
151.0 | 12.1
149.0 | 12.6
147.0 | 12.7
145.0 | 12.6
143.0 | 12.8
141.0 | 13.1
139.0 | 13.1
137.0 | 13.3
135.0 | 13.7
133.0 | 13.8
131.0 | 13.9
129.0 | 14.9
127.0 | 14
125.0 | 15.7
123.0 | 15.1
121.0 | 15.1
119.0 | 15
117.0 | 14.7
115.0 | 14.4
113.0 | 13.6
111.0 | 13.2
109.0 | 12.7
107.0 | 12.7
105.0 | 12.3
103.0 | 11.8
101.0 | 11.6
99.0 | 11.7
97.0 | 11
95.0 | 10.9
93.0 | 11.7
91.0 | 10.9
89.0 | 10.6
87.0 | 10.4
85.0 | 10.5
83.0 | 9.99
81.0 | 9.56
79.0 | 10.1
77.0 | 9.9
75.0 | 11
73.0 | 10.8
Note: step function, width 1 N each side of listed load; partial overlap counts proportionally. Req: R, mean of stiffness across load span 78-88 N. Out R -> 10.1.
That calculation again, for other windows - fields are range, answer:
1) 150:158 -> 12.5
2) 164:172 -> 12.5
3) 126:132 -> 14.3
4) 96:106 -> 11.7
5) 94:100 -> 11.2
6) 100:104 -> 11.7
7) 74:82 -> 10.1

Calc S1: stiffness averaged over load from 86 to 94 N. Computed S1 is 10.9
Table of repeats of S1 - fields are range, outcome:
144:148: 12.6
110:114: 13.4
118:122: 15.1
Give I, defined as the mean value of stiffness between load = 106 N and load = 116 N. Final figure 13.3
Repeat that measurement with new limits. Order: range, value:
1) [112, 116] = 14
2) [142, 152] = 12.6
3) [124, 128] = 14.8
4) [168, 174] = 12.1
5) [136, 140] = 13.2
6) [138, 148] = 12.9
